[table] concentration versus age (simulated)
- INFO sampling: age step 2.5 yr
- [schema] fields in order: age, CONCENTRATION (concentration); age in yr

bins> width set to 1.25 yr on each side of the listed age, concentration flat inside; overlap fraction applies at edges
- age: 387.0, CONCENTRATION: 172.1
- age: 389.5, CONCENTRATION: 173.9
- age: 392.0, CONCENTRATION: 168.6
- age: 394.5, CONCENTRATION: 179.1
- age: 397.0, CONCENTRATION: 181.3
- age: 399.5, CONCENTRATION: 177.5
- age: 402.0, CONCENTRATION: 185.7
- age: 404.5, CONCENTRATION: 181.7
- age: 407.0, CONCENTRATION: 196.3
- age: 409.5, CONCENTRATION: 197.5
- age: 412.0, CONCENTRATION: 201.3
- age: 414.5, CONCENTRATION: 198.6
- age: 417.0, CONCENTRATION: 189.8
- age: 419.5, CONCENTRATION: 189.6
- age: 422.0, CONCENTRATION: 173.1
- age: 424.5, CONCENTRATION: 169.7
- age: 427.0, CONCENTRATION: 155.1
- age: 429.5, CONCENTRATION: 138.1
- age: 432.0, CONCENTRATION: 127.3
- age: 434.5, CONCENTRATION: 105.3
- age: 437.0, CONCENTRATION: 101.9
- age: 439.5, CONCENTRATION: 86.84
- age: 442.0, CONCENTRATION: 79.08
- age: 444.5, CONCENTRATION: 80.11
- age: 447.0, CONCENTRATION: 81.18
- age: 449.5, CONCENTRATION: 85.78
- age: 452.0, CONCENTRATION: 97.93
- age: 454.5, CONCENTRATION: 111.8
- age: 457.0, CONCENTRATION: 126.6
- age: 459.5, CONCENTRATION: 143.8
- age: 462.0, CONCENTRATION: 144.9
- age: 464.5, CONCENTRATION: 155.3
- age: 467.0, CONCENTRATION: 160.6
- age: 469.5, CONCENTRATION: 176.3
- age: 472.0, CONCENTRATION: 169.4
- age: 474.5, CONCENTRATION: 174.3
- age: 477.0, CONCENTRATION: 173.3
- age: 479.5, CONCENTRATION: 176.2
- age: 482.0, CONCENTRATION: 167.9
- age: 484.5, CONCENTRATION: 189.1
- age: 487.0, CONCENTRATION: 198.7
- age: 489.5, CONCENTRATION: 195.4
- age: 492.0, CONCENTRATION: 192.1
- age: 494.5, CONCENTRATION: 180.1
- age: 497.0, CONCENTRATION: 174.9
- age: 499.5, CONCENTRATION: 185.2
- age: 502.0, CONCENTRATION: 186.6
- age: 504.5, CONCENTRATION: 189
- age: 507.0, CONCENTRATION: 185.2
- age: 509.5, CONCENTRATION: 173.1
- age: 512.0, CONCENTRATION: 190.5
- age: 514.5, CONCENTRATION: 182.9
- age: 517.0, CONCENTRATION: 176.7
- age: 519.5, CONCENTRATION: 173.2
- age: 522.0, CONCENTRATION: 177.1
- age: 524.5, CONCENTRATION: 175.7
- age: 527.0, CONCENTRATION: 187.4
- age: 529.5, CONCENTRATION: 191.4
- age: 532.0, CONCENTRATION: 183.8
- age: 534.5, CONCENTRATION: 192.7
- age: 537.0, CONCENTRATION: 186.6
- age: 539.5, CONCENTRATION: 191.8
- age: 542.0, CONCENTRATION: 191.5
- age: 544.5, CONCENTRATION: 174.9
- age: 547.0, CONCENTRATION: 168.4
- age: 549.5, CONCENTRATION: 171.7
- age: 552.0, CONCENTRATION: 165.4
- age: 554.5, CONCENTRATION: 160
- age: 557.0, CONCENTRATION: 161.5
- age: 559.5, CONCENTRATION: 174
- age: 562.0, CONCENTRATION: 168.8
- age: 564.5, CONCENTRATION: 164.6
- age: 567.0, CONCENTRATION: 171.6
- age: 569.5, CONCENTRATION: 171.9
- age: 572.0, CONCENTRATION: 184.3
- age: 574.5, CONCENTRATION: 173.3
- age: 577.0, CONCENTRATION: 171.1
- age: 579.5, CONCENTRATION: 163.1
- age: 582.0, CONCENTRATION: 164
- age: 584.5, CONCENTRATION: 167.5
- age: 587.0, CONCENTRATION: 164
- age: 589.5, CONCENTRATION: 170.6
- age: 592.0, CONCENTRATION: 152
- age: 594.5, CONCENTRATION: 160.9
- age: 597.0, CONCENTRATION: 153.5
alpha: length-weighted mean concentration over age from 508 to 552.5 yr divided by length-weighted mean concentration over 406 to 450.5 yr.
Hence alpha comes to 1.28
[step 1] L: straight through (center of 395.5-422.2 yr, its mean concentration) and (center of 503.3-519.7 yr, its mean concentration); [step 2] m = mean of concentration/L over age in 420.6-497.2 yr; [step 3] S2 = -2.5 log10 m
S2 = 0.27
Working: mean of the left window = 189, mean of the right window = 182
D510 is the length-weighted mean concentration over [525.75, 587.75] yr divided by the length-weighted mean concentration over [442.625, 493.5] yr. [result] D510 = 1.17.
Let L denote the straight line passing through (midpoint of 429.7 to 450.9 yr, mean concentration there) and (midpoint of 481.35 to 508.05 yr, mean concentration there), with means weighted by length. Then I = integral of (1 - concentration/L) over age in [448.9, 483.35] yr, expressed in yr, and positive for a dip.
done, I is -2.2 yr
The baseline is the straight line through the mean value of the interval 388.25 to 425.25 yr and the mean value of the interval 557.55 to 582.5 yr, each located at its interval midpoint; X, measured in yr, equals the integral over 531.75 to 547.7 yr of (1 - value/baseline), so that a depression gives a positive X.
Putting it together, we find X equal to -1.1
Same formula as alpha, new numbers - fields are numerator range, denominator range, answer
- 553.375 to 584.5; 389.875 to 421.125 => 0.91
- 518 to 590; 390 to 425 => 0.94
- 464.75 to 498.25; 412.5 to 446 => 1.28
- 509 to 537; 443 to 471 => 1.47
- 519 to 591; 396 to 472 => 1.19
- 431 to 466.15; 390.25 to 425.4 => 0.59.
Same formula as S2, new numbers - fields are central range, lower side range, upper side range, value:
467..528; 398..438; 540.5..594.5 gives -0.07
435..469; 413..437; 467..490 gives 0.44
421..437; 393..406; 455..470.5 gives 0.18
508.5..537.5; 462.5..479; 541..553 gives -0.06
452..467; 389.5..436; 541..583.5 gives 0.26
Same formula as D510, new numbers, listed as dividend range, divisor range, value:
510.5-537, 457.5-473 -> 1.17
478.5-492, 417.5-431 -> 1.12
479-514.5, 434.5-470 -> 1.61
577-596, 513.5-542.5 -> 0.89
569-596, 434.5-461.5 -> 1.66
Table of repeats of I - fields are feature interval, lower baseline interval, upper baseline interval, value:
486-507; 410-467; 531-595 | -4.85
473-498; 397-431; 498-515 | 0.21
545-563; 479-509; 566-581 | 0.83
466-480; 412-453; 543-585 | -2.81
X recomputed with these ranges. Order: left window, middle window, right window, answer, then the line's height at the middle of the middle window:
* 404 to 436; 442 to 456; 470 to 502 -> 6.7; 175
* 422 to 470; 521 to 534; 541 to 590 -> -2.4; 155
